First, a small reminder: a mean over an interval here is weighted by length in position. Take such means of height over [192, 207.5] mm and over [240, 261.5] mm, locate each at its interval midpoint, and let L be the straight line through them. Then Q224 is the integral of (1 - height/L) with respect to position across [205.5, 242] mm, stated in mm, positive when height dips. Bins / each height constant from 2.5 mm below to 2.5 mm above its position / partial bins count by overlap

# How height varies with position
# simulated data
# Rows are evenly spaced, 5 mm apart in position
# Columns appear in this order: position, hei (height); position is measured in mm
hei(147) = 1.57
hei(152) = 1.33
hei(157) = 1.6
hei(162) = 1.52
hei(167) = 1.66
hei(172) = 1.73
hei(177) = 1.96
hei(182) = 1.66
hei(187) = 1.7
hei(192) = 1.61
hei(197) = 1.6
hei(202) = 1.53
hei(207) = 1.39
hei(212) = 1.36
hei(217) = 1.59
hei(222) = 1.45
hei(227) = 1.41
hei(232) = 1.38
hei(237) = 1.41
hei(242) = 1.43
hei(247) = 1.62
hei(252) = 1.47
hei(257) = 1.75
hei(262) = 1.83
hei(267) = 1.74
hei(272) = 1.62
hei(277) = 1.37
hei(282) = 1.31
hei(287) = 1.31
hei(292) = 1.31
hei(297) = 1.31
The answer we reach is 3.2 mm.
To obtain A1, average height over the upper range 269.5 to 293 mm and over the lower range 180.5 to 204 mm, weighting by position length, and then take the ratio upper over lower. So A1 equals 0.86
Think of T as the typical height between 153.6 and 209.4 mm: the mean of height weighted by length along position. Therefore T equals 1.63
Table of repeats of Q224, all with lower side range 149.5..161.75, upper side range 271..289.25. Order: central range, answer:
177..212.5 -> -3.5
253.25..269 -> -3.9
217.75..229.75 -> -0.2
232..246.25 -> -0.2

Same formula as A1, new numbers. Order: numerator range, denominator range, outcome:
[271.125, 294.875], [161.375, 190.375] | 0.80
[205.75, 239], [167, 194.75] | 0.83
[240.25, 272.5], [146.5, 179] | 1.01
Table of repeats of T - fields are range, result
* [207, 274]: 1.54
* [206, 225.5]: 1.45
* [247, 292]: 1.54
